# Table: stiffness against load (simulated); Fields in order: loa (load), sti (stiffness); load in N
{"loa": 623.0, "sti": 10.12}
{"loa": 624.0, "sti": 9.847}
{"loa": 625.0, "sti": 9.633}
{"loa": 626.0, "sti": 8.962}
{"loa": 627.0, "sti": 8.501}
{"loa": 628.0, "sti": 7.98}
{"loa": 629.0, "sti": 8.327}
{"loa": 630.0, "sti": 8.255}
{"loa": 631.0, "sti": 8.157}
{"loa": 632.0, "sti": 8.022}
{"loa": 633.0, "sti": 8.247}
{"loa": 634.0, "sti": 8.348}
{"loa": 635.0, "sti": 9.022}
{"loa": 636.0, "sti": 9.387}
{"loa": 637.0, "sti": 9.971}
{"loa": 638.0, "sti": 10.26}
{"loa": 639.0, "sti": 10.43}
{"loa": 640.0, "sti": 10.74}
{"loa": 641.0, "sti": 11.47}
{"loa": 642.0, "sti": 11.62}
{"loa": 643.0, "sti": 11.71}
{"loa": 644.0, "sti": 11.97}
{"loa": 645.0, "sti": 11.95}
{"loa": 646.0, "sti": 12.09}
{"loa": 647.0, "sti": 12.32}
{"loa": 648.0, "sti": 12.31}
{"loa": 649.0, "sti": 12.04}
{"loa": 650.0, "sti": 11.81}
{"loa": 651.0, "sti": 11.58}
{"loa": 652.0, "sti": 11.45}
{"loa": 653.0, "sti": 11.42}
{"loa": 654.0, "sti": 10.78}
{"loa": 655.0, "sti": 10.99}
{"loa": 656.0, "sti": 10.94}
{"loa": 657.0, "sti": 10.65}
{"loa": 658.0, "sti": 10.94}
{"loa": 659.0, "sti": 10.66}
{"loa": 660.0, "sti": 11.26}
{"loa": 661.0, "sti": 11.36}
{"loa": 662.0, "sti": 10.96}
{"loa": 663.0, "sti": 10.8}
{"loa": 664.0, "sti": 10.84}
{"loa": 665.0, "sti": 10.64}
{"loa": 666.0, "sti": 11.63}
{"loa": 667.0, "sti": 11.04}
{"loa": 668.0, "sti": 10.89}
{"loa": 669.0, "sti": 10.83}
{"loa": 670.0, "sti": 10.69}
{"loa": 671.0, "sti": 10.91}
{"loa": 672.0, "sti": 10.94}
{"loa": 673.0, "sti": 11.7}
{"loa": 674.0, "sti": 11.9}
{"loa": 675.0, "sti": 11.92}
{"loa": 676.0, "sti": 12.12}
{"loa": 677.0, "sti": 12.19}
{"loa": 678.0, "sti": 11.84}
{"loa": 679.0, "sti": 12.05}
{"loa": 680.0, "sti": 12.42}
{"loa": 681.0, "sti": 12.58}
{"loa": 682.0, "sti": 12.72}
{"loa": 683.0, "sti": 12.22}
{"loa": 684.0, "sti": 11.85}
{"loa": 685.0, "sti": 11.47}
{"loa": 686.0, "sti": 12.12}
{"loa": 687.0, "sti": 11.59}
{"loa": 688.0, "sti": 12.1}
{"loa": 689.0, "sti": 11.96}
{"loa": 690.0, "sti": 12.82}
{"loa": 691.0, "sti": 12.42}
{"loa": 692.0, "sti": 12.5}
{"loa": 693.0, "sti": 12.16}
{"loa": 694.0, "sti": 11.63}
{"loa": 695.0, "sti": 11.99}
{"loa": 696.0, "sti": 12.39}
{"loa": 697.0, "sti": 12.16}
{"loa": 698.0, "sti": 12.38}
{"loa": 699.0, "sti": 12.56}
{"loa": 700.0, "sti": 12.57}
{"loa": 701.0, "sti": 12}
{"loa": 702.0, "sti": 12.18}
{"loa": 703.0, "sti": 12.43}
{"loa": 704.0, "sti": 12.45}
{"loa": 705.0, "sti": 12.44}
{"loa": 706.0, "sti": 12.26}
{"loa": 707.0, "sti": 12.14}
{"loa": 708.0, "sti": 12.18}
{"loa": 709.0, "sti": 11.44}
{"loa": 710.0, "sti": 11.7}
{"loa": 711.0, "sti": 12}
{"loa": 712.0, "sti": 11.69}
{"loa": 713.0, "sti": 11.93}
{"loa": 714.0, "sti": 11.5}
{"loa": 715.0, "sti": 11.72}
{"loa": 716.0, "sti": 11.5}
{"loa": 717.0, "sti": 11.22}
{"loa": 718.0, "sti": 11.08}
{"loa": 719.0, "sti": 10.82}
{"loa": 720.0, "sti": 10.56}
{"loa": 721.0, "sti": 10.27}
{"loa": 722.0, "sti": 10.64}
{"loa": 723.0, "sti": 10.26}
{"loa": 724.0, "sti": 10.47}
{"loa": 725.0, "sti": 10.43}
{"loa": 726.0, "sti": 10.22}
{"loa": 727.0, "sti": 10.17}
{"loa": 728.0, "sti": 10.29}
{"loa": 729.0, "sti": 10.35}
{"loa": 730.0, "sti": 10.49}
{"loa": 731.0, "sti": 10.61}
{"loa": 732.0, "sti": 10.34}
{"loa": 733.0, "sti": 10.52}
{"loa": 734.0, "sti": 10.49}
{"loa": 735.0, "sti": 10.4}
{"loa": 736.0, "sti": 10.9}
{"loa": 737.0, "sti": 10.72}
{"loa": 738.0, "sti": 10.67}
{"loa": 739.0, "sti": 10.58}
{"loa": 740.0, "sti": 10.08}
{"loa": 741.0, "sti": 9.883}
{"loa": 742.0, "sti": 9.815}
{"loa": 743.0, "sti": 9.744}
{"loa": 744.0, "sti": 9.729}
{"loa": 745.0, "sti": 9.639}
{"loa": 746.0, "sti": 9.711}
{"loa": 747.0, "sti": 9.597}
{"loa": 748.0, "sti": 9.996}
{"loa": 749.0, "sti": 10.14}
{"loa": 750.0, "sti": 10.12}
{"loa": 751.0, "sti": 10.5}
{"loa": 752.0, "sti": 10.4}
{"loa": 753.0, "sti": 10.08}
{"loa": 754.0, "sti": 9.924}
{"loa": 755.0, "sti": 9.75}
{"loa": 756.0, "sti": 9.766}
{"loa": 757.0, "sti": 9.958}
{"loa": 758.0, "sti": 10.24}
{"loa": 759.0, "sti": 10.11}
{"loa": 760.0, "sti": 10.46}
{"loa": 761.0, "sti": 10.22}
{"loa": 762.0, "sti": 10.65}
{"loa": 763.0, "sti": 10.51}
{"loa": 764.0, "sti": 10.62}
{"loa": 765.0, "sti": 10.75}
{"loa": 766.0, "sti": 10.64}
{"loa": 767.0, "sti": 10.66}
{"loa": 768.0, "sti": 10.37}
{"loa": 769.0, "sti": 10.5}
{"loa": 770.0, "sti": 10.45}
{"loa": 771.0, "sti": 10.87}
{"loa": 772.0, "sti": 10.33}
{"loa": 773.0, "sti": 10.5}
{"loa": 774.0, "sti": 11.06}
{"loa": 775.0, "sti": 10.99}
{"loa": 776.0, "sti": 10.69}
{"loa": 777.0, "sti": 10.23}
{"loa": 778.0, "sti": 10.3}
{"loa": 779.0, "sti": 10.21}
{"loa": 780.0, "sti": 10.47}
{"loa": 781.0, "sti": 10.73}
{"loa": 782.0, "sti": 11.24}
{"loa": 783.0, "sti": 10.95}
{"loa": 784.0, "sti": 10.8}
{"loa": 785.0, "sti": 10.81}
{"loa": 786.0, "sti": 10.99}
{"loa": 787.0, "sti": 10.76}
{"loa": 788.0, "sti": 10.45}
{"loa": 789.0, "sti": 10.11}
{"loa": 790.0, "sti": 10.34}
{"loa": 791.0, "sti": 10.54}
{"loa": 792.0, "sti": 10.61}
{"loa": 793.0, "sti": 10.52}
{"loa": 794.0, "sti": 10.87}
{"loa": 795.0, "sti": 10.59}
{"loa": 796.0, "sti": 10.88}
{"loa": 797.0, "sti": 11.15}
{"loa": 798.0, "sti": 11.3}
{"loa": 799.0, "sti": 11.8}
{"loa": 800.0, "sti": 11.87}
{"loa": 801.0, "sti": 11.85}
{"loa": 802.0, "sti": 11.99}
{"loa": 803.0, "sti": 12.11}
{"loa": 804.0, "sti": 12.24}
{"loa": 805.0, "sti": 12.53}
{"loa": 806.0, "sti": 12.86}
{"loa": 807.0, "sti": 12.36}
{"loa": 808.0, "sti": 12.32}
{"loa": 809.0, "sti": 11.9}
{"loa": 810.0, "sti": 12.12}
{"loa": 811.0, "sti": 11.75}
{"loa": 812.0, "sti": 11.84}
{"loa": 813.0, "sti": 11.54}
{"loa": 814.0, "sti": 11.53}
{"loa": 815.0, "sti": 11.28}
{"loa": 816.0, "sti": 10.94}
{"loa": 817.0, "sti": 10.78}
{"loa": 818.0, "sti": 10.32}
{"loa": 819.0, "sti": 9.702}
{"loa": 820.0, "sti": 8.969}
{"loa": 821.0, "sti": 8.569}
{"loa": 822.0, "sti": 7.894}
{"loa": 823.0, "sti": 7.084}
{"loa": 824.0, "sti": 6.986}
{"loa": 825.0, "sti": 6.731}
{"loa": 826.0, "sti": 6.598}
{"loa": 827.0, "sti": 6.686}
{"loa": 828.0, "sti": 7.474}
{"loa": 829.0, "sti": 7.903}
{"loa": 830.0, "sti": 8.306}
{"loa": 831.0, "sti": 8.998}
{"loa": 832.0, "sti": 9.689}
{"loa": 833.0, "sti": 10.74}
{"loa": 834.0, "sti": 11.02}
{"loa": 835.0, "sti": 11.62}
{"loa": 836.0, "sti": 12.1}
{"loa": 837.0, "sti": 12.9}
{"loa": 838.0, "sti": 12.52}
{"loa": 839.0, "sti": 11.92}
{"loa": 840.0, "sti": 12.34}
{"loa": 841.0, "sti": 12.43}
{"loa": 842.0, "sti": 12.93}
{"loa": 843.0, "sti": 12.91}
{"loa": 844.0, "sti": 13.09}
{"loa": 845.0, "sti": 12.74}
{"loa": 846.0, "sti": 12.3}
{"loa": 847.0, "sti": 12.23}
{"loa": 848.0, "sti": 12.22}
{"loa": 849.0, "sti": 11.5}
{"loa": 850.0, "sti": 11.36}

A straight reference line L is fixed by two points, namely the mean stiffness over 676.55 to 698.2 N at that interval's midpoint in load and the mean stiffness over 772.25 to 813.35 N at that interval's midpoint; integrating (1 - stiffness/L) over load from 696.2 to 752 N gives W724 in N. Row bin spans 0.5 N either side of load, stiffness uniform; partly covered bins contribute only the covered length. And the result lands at 4.1 N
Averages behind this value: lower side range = 12.2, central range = 11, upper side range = 11.2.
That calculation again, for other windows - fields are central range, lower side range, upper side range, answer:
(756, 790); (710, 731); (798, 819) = 2.5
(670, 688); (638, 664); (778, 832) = -1.2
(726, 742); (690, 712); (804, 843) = 1.8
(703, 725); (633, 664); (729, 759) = -2.1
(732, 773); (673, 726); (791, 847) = 4.0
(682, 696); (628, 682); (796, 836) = -1.7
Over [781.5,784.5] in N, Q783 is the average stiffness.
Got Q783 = 11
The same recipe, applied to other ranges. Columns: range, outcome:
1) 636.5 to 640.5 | 10.4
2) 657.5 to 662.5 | 11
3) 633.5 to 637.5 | 9.18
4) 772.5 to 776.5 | 10.8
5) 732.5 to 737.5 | 10.6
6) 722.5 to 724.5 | 10.4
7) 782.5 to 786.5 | 10.9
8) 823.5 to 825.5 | 6.86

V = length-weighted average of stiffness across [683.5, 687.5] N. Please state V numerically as 11.8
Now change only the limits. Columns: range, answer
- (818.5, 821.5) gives 9.08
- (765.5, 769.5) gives 10.5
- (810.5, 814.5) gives 11.7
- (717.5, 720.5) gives 10.8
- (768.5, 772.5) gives 10.5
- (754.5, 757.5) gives 9.82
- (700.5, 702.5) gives 12.1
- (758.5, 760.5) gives 10.3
